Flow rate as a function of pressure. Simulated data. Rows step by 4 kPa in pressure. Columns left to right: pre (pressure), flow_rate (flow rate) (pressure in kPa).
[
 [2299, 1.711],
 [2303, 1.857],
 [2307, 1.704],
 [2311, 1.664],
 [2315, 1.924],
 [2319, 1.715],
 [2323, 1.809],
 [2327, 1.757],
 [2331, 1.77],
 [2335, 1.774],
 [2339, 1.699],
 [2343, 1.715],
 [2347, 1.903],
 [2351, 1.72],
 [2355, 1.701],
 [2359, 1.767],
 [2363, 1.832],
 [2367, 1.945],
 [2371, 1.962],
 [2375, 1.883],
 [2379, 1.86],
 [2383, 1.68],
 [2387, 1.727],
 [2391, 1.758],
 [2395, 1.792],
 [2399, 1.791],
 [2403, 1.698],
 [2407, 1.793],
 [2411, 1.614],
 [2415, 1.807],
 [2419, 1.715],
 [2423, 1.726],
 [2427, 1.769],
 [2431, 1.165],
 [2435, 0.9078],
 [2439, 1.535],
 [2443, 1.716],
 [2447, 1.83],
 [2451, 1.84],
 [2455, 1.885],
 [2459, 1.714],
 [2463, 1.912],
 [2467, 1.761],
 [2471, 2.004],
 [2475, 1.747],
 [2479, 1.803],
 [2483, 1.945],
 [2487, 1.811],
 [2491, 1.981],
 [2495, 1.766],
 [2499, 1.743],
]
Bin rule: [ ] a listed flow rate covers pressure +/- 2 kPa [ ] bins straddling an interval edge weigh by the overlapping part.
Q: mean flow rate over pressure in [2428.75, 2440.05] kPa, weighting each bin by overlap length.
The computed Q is 1.19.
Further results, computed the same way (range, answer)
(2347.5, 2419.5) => 1.78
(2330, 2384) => 1.8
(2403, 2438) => 1.57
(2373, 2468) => 1.7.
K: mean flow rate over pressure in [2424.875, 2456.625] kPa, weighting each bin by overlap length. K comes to 1.58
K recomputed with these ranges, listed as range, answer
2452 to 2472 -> 1.85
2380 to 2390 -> 1.72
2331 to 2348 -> 1.76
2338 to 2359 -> 1.75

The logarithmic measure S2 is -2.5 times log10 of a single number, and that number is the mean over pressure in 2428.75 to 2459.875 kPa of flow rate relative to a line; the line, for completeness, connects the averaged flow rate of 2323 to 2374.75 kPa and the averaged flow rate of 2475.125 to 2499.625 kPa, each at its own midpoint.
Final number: 0.16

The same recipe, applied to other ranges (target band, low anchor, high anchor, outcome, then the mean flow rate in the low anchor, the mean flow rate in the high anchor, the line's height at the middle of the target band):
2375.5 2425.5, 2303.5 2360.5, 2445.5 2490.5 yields 0.03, 1.76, 1.85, 1.8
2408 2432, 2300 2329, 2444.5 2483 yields 0.10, 1.77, 1.84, 1.82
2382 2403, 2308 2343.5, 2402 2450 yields -0.06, 1.76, 1.61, 1.66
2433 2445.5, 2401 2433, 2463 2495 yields 0.23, 1.66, 1.86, 1.73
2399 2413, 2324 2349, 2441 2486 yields 0.06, 1.77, 1.83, 1.8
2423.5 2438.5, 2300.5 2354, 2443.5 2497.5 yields 0.32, 1.77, 1.84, 1.82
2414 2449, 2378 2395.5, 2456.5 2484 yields 0.15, 1.76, 1.84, 1.8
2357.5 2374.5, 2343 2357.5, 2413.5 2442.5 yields -0.10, 1.77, 1.52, 1.72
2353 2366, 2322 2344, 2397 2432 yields -0.03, 1.75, 1.69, 1.73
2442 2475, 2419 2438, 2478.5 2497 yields -0.11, 1.43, 1.87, 1.65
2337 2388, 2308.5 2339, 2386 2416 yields -0.03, 1.77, 1.75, 1.76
